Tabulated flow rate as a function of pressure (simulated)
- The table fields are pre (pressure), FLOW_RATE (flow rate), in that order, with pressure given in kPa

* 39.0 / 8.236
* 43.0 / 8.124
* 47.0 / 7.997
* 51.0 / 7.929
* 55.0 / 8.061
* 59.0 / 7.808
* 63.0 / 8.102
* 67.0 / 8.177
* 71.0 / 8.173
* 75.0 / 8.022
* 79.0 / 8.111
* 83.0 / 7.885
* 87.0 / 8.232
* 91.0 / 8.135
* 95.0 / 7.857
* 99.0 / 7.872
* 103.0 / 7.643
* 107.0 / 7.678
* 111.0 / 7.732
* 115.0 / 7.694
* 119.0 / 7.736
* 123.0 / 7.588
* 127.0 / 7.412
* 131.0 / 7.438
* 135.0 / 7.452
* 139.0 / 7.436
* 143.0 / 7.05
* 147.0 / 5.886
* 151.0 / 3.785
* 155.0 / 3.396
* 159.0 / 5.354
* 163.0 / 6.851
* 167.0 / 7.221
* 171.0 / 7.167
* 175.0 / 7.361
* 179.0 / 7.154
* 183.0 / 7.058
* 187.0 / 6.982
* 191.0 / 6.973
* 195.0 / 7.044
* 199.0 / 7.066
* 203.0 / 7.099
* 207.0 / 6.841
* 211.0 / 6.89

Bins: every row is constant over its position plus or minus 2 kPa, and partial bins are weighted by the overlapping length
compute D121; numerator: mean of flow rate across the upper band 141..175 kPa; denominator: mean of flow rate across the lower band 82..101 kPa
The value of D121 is 0.7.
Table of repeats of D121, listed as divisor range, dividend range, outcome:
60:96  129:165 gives 0.75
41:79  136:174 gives 0.76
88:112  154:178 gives 0.81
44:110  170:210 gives 0.89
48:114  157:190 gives 0.87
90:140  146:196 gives 0.82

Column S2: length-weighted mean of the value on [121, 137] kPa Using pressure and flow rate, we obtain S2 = 7.47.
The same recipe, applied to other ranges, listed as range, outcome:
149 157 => 3.59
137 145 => 7.24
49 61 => 7.93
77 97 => 8.04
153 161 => 4.38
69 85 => 8.05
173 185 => 7.19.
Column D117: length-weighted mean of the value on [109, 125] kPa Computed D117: 7.69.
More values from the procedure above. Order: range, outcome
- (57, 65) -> 7.96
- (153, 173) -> 6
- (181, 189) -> 7.02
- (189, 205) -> 7.05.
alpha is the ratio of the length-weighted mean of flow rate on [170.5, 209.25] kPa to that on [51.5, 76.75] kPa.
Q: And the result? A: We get 0.88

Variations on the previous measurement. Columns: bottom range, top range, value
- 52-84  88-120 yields 0.97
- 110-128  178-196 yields 0.92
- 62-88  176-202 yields 0.87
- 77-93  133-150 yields 0.84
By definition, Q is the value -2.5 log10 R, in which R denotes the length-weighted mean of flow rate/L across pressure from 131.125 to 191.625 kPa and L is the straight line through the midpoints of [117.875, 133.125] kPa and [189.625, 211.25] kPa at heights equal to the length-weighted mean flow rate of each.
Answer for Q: 0.12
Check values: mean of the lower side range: 7.53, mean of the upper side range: 6.99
